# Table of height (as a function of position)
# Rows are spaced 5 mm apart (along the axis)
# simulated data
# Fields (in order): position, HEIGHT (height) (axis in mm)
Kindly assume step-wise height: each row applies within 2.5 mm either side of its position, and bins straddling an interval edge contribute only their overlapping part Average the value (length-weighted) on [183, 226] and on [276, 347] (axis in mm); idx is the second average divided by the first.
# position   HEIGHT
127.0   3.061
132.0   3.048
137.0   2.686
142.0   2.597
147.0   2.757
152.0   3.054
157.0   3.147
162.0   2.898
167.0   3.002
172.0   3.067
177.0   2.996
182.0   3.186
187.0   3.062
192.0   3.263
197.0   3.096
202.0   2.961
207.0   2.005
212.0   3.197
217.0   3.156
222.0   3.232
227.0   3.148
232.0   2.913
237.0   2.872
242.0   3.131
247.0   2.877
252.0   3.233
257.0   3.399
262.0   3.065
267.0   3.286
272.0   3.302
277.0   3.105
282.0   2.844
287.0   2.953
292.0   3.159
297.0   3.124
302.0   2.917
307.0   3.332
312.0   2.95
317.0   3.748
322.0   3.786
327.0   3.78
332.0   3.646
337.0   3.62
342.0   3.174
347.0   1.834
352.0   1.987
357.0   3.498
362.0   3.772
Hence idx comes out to 1.08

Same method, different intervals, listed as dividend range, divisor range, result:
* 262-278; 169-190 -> 1.04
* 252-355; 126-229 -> 1.06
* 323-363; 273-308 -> 1.03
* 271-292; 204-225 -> 1.05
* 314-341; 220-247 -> 1.21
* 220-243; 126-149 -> 1.08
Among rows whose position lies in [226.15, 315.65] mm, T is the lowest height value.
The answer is 2.844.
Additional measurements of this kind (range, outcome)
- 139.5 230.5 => 2.005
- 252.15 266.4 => 3.065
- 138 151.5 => 2.597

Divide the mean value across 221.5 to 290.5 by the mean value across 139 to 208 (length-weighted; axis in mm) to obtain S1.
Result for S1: 1.0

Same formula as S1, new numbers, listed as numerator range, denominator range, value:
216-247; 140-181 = 1.03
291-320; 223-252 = 1.06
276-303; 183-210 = 1.04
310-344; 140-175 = 1.21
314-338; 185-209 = 1.28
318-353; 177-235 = 1.06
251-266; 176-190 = 1.05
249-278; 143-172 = 1.09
